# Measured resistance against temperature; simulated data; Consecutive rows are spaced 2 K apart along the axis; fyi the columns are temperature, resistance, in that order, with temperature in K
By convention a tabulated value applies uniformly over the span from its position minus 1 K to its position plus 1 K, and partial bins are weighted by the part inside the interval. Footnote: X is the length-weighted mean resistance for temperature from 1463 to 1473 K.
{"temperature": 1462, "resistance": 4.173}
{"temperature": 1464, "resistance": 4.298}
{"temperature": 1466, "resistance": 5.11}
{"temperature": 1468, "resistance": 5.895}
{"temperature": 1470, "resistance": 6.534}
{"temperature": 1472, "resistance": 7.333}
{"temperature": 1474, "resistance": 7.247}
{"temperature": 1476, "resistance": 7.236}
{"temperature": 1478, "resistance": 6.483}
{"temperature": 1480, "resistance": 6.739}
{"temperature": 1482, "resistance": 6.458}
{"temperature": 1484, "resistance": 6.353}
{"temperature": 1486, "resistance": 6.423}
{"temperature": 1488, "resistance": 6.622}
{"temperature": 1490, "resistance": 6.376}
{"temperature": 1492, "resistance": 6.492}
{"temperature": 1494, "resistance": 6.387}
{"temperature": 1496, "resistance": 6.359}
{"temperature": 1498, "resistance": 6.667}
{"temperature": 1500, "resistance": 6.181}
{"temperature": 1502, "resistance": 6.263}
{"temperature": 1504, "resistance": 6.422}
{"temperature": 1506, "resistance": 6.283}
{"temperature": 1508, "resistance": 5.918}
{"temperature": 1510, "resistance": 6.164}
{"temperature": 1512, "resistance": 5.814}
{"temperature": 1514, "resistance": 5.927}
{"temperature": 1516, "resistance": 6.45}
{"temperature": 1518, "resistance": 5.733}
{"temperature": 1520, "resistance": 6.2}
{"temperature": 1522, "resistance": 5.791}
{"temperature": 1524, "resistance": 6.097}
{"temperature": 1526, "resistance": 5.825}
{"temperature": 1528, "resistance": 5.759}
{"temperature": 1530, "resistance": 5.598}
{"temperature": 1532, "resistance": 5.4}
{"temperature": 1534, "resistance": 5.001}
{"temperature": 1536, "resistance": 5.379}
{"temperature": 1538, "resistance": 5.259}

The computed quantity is 5.83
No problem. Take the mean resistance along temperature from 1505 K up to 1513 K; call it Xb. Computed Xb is 6.04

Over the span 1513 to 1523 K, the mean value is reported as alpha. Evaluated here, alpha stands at 6.02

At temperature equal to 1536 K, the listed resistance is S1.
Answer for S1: 5.379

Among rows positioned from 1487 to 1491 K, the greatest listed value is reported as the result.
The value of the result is 6.622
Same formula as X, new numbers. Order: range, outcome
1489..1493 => 6.43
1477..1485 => 6.51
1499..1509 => 6.21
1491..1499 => 6.48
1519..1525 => 6.03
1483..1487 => 6.39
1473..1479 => 6.99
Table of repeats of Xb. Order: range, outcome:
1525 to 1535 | 5.52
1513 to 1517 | 6.19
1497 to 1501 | 6.42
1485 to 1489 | 6.52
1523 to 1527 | 5.96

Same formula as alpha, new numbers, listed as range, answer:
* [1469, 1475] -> 7.04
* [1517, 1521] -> 5.97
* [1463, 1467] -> 4.7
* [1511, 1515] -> 5.87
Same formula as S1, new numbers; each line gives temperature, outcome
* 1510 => 6.164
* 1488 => 6.622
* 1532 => 5.4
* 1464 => 4.298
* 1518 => 5.733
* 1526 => 5.825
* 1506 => 6.283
